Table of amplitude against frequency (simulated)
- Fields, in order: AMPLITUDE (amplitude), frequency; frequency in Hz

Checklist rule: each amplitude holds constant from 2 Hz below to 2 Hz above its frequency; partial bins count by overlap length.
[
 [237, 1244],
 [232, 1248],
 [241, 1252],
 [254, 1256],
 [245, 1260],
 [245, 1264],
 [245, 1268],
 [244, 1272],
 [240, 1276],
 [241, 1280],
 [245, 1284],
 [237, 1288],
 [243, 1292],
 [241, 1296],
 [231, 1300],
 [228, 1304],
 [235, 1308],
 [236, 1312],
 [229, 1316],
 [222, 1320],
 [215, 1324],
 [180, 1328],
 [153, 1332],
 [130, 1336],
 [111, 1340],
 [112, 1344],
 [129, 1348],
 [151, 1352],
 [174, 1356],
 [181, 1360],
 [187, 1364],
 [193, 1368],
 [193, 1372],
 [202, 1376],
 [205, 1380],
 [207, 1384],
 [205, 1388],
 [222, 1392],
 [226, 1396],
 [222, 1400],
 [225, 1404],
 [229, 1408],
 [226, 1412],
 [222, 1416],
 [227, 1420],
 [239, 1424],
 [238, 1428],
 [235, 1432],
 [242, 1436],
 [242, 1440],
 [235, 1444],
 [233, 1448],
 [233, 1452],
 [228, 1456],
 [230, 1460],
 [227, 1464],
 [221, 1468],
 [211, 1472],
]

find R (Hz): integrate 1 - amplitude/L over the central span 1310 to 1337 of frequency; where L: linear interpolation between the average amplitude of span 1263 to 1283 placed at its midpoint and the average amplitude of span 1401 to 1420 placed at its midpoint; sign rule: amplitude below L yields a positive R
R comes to 4.5 Hz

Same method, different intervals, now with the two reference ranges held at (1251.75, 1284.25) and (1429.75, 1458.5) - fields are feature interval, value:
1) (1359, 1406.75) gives 6.4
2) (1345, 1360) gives 5.5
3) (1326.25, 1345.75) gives 8.4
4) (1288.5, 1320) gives 1.1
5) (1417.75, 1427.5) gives 0.1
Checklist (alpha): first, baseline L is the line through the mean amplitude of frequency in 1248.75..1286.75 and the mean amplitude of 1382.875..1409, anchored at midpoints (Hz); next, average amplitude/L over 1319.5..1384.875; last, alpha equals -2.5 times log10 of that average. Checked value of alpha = 0.31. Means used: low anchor 244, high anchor 219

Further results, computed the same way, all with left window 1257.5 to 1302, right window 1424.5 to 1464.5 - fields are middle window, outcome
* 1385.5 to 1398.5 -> 0.09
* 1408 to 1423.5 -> 0.04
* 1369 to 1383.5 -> 0.19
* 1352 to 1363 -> 0.34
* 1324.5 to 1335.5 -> 0.38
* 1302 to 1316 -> 0.04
